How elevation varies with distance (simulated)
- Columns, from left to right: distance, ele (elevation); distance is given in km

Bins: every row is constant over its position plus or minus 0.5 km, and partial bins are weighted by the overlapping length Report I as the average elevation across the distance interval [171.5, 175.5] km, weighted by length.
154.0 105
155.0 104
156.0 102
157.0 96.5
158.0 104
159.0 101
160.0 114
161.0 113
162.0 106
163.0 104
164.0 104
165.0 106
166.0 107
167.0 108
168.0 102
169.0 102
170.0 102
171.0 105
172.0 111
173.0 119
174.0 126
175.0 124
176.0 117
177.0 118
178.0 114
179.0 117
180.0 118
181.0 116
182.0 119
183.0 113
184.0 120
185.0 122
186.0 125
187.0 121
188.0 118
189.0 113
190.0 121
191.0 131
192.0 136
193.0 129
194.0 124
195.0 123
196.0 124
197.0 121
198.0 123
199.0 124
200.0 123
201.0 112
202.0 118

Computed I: 120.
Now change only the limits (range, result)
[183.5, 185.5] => 121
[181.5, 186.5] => 120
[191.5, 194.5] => 130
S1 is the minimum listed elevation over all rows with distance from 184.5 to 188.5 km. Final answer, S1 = 118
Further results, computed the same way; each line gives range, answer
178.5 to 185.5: 113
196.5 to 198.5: 121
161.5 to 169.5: 102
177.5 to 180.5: 114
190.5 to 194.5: 124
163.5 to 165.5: 104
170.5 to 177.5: 105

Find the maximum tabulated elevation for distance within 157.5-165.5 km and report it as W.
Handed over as 114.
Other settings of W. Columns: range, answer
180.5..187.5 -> 125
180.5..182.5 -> 119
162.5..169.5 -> 108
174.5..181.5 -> 124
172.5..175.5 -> 126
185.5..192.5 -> 136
